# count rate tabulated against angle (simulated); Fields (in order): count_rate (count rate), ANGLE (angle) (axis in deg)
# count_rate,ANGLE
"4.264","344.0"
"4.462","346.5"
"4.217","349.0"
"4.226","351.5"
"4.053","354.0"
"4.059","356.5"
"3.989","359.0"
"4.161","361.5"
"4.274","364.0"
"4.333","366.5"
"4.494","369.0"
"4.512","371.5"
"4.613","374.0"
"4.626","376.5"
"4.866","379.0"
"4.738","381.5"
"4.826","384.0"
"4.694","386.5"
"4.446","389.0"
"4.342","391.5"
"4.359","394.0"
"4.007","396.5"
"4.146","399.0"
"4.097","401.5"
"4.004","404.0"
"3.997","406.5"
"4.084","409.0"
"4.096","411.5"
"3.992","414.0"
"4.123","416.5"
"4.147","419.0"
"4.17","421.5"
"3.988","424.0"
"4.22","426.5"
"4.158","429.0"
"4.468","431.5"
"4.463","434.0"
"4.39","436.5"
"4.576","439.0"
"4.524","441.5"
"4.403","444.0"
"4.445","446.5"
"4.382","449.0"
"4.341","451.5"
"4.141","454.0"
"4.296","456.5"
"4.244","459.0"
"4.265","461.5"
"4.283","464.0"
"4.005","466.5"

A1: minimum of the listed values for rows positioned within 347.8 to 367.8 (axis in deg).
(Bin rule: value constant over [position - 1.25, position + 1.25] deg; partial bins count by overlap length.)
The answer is 3.989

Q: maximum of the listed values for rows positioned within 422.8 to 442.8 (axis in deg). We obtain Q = 4.576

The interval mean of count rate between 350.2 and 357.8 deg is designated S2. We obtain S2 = 4.11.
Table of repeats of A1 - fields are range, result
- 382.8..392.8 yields 4.342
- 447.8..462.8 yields 4.141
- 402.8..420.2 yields 3.992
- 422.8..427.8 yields 3.988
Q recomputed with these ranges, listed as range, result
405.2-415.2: 4.096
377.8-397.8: 4.866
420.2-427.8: 4.22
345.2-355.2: 4.462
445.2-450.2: 4.445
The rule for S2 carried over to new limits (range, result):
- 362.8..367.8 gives 4.31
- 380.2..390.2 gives 4.68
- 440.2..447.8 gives 4.46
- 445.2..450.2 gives 4.41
